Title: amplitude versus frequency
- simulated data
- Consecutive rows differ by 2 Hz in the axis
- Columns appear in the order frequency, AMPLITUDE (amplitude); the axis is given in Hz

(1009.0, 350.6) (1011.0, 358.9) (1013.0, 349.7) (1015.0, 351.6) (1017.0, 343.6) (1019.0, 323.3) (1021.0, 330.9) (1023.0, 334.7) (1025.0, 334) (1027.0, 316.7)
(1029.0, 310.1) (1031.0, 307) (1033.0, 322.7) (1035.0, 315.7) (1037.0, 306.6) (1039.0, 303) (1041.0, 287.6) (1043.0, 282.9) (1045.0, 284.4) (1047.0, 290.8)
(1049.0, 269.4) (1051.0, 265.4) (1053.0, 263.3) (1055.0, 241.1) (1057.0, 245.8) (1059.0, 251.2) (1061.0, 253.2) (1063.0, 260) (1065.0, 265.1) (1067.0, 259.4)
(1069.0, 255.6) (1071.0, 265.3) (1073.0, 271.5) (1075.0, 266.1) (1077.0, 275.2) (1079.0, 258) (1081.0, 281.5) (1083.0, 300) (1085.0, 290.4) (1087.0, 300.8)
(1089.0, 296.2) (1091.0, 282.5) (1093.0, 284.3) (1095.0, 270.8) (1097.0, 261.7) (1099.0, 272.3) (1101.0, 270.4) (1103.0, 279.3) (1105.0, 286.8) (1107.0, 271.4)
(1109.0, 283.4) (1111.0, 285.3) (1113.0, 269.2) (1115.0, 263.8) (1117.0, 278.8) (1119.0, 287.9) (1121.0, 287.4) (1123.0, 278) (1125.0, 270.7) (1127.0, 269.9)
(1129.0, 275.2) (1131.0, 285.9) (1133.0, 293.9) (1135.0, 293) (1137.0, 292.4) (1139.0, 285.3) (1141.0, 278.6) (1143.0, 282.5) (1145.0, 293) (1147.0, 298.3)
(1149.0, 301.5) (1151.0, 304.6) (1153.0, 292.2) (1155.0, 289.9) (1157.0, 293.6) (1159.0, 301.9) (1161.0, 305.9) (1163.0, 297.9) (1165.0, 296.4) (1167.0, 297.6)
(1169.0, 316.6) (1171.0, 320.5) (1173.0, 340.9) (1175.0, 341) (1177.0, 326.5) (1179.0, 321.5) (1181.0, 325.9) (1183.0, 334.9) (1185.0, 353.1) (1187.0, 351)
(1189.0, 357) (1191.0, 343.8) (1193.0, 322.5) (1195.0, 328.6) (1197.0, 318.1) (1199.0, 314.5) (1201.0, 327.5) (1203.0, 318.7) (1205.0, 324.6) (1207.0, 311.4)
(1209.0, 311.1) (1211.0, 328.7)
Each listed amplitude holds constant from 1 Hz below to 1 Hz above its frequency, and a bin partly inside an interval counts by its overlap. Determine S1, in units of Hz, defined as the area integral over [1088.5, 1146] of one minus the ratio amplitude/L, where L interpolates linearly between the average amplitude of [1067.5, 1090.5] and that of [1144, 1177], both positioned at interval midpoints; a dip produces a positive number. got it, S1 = 2.2 Hz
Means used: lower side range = 278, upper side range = 306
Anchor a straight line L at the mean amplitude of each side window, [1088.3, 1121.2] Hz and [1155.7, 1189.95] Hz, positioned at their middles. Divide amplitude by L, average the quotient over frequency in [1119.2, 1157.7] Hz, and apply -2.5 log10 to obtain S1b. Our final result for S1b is 0.04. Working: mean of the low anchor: 278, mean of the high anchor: 322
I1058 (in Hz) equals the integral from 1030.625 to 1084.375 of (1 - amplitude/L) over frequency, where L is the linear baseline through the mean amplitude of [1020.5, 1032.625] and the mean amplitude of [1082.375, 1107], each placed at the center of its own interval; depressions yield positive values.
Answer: 5.0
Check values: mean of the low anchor 322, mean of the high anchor 282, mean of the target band 276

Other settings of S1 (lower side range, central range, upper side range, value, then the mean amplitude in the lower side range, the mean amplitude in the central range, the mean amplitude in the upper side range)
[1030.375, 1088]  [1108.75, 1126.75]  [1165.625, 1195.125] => 1.53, 277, 278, 332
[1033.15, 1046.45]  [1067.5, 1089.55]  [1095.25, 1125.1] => 0.67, 298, 277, 276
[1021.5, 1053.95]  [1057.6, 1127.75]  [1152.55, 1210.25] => 7.68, 300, 274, 320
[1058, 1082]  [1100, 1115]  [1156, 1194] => 0.42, 264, 277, 324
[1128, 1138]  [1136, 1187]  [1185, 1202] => 0.24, 288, 309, 334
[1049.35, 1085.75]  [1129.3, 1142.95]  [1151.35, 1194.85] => 0.63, 265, 287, 320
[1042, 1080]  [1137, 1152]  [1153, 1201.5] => 0.65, 264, 292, 321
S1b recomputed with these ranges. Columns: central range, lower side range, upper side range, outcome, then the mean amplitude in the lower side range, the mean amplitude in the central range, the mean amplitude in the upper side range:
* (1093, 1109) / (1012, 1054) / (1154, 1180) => 0.133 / 309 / 275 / 312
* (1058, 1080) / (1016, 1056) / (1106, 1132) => 0.118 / 302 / 262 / 277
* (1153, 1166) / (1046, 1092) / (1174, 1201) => 0.075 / 270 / 297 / 333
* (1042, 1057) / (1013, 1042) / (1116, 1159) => 0.169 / 322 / 269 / 288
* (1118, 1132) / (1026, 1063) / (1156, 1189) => 0.104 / 284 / 279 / 321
